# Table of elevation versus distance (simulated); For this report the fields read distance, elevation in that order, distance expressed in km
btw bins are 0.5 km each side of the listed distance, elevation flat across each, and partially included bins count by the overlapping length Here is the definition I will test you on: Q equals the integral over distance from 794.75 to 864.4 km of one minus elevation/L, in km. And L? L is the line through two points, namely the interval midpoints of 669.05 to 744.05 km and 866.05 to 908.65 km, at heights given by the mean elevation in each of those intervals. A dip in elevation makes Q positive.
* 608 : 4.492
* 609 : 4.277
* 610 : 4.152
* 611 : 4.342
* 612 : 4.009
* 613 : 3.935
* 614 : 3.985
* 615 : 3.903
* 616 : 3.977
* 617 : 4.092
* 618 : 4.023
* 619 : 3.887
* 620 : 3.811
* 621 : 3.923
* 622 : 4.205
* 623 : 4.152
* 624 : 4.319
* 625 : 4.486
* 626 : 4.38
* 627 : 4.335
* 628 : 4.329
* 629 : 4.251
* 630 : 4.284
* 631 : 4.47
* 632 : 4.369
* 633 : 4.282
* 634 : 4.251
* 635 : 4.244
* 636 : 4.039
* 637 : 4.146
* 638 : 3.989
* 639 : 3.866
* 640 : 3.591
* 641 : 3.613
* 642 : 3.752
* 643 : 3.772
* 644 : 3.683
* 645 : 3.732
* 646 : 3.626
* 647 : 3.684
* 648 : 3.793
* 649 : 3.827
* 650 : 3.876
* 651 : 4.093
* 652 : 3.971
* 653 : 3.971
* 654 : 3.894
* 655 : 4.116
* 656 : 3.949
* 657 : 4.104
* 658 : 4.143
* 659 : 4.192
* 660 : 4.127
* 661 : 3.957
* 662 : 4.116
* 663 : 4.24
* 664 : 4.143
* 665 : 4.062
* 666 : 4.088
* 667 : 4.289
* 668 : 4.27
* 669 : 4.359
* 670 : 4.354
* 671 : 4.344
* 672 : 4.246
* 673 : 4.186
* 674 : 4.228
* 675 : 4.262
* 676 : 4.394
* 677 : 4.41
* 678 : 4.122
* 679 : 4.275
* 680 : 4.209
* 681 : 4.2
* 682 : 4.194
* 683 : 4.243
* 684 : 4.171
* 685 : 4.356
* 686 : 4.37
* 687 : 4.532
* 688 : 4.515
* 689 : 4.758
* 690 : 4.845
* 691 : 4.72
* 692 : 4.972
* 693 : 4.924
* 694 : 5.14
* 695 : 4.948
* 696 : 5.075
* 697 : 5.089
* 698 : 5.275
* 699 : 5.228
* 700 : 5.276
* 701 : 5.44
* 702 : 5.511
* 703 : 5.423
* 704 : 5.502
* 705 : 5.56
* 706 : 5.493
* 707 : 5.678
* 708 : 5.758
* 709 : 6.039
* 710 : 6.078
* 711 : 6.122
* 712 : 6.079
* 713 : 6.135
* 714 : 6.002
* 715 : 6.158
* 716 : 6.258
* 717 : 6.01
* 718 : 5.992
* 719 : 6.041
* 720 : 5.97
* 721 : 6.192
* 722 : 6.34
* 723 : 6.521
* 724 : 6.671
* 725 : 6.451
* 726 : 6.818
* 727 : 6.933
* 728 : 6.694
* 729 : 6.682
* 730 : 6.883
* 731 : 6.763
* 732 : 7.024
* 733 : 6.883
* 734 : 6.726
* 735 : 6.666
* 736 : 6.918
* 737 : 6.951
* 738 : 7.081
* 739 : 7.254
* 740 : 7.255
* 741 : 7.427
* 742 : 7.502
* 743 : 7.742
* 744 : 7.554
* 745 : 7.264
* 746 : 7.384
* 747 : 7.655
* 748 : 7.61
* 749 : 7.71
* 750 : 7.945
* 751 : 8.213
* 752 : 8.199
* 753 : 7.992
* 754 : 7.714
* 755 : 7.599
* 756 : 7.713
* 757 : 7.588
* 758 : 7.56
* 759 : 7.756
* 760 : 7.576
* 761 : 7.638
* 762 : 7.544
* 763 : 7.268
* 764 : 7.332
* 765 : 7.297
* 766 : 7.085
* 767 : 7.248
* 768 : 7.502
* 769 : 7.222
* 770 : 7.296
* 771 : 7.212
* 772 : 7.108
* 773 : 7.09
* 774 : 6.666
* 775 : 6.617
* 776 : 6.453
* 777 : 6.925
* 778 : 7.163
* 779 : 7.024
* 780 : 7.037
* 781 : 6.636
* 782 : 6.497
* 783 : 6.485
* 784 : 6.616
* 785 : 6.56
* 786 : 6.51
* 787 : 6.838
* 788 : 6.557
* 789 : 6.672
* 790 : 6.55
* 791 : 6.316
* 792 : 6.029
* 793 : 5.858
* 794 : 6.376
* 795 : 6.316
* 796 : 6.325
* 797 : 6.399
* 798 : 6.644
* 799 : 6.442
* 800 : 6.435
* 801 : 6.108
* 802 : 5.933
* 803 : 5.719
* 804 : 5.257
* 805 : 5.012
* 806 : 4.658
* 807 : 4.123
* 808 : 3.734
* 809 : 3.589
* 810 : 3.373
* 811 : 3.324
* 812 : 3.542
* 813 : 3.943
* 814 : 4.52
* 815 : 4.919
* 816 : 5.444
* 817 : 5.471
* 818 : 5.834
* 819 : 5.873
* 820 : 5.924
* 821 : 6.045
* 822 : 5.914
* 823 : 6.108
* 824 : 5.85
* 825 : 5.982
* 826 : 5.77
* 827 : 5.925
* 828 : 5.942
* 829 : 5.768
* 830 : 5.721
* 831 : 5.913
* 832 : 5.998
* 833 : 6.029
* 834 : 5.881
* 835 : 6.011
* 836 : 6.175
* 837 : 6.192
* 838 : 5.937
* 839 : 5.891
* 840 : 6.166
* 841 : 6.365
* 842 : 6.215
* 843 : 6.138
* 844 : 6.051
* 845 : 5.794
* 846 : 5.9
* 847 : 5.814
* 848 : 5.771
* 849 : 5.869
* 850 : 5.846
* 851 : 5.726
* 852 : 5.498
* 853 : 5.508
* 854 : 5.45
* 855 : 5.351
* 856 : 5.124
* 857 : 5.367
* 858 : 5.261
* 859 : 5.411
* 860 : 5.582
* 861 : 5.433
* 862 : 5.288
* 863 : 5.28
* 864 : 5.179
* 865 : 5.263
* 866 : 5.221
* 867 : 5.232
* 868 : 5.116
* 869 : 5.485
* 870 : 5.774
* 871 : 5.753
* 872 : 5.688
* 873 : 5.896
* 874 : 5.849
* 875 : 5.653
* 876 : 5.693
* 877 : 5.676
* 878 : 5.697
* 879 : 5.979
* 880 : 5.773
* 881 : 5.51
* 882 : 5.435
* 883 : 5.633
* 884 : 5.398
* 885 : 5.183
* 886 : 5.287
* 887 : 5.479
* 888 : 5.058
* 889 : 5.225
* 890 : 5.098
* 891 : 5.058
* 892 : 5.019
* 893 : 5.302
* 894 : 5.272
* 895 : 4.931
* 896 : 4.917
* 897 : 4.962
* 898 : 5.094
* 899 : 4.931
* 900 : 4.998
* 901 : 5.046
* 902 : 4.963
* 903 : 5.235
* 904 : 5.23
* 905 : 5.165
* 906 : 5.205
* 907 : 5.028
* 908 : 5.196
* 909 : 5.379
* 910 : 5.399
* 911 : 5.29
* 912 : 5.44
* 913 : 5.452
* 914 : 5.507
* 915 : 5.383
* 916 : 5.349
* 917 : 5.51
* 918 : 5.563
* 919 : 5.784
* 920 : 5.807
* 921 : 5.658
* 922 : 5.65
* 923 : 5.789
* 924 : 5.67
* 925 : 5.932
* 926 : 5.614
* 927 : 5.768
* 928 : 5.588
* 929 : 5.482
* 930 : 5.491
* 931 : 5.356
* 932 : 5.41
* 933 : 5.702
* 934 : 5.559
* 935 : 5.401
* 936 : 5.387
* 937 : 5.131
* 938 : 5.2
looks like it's -1.6 km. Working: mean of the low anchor 5.65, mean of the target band 5.56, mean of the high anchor 5.34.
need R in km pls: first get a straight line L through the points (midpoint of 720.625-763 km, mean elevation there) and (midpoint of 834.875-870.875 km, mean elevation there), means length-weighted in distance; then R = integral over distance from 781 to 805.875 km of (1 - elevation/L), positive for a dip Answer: 1.01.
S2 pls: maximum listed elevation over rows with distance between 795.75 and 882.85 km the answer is 6.644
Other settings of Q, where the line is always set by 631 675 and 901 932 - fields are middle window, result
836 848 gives -2.33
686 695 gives -1.14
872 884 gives -1.02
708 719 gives -4.29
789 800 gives -3.54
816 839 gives -4.30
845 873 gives -1.93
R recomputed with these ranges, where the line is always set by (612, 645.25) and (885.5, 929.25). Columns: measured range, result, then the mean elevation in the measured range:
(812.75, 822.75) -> -1.0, 5.44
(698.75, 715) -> -4.8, 5.73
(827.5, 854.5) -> -4.7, 5.91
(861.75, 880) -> -1.3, 5.55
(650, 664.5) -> 0.4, 4.07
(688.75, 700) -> -1.7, 5.02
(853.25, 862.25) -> -0.5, 5.37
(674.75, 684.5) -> 0.1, 4.25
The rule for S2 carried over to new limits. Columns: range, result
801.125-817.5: 5.933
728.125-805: 8.213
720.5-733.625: 7.024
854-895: 5.979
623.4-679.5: 4.486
